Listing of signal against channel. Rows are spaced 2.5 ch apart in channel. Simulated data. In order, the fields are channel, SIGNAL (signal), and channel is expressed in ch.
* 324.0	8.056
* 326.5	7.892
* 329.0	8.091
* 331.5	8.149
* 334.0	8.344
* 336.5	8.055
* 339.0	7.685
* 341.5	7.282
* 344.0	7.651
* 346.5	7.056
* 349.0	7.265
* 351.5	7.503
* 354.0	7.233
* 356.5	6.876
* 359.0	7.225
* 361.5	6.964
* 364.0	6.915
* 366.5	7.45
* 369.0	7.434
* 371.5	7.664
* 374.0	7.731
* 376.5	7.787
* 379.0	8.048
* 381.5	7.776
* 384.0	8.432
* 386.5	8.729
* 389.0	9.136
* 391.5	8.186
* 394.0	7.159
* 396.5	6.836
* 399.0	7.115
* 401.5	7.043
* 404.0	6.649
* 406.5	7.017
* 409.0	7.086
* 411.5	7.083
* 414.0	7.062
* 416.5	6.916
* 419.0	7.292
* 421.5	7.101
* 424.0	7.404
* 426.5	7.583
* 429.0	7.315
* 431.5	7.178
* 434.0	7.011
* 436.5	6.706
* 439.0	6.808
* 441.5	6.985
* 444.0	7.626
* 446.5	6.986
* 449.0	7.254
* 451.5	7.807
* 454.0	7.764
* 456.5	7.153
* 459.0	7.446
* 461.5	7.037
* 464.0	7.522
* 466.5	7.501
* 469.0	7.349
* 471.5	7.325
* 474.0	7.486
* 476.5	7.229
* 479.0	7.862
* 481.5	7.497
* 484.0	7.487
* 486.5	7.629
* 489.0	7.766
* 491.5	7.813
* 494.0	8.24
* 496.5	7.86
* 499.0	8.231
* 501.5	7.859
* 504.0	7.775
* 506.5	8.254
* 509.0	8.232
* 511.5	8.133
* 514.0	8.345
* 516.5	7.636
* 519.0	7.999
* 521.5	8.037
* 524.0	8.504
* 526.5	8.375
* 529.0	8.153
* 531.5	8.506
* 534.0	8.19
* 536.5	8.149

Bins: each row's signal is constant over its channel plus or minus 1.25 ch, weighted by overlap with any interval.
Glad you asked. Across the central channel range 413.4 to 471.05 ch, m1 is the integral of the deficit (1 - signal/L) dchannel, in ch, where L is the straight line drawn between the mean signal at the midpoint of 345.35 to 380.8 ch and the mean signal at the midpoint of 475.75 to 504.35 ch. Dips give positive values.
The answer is 2.8 ch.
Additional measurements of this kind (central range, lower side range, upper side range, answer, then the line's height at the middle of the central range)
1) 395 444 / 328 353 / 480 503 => 4.3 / 7.76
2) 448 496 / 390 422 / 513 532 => 1.2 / 7.73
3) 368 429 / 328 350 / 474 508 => 2.0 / 7.76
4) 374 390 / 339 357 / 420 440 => -2.2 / 7.24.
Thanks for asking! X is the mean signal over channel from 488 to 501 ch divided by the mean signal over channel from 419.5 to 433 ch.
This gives 1.09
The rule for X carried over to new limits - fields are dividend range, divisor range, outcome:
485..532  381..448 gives 1.10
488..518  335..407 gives 1.07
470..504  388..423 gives 1.06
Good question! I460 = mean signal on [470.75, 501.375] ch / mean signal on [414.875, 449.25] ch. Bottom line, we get 1.1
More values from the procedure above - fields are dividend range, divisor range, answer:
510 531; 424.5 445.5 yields 1.14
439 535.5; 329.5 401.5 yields 1.02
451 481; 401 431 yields 1.04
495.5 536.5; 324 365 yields 1.08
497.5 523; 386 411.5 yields 1.08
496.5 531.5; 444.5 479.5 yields 1.10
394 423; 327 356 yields 0.92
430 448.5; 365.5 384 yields 0.91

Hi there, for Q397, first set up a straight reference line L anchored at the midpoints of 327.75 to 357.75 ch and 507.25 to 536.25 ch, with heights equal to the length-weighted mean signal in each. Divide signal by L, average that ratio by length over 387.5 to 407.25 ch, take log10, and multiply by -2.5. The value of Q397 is 0.05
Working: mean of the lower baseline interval 7.6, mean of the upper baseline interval 8.19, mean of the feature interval 7.42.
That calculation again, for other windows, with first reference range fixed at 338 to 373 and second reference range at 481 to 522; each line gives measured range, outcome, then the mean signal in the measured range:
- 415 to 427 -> 0.05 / 7.23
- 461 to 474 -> 0.06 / 7.38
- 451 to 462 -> 0.04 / 7.44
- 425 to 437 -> 0.06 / 7.19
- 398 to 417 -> 0.08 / 7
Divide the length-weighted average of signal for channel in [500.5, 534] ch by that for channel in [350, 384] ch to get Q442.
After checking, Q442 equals 1.09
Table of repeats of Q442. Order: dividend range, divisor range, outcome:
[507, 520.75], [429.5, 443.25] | 1.16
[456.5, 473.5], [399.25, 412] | 1.05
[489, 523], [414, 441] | 1.13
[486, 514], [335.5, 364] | 1.09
